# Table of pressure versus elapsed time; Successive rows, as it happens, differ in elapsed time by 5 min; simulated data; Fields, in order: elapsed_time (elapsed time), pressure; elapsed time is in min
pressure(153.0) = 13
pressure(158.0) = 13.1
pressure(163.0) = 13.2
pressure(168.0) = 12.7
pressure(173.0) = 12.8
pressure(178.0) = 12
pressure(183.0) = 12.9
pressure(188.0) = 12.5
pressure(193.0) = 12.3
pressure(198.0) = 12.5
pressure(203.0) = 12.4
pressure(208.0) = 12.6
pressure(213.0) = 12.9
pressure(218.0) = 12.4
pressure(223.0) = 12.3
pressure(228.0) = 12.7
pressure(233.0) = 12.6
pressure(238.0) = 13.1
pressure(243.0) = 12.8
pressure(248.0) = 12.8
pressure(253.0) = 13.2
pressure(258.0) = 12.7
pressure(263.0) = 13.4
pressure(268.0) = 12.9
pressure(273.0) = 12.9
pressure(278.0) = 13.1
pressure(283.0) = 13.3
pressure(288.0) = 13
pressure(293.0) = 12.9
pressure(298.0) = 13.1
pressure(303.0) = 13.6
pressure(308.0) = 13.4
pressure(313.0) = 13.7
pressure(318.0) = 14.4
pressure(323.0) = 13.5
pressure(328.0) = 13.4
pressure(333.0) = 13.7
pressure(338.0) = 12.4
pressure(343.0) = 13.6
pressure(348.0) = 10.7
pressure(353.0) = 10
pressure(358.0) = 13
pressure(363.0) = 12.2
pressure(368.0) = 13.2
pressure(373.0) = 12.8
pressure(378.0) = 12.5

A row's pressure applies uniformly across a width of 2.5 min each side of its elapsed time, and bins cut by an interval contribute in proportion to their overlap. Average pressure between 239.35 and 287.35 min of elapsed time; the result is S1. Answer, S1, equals 13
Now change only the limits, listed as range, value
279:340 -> 13.4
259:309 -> 13.1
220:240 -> 12.7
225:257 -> 12.8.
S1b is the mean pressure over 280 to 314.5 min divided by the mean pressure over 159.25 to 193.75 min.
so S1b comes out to 1.05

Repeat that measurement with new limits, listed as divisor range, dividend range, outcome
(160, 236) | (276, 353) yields 1.04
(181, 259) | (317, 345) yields 1.06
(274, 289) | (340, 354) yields 0.89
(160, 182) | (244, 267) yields 1.02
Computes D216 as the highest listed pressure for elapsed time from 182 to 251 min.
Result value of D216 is 13.1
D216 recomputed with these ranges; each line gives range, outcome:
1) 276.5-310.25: 13.6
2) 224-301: 13.4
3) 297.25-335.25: 14.4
